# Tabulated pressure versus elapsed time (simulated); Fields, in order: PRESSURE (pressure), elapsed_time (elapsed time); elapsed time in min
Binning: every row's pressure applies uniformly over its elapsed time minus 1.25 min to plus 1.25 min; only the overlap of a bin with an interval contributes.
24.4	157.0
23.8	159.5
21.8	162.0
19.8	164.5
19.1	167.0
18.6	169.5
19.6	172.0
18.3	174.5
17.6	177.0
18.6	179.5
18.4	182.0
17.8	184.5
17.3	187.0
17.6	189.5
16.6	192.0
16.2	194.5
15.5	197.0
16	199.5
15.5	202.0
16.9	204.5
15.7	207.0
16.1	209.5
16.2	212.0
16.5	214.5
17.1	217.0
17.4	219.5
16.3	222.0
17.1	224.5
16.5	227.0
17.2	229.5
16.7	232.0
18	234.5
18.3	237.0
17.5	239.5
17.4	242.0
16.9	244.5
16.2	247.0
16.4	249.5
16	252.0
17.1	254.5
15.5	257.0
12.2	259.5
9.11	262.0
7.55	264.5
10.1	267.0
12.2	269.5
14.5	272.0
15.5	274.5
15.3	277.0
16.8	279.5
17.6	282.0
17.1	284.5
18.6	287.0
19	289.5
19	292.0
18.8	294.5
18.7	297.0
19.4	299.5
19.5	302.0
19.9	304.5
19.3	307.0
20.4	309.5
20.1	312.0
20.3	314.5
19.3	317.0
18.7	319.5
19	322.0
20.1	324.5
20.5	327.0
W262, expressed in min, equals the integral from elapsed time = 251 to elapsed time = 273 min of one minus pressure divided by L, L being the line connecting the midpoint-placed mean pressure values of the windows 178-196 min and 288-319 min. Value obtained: 7.2 min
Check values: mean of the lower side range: 17.5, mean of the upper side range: 19.4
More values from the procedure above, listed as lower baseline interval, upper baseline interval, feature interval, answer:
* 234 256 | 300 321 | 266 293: 3.61 min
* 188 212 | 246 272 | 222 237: -2.43 min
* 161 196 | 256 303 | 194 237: 1.81 min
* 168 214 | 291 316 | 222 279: 9.84 min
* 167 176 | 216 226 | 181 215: 2.39 min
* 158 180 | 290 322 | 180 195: 1.74 min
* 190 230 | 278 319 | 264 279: 4.30 min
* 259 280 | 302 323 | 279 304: -3.83 min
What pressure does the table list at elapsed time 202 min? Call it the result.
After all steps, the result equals 15.5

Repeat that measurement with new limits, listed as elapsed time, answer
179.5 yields 18.6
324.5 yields 20.1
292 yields 19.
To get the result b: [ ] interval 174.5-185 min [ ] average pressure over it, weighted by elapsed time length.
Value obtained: 18.1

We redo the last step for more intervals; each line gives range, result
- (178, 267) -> 16.1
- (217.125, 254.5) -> 17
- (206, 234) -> 16.7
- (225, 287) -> 15.4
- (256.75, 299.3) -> 15.2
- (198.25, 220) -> 16.3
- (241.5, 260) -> 16.1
